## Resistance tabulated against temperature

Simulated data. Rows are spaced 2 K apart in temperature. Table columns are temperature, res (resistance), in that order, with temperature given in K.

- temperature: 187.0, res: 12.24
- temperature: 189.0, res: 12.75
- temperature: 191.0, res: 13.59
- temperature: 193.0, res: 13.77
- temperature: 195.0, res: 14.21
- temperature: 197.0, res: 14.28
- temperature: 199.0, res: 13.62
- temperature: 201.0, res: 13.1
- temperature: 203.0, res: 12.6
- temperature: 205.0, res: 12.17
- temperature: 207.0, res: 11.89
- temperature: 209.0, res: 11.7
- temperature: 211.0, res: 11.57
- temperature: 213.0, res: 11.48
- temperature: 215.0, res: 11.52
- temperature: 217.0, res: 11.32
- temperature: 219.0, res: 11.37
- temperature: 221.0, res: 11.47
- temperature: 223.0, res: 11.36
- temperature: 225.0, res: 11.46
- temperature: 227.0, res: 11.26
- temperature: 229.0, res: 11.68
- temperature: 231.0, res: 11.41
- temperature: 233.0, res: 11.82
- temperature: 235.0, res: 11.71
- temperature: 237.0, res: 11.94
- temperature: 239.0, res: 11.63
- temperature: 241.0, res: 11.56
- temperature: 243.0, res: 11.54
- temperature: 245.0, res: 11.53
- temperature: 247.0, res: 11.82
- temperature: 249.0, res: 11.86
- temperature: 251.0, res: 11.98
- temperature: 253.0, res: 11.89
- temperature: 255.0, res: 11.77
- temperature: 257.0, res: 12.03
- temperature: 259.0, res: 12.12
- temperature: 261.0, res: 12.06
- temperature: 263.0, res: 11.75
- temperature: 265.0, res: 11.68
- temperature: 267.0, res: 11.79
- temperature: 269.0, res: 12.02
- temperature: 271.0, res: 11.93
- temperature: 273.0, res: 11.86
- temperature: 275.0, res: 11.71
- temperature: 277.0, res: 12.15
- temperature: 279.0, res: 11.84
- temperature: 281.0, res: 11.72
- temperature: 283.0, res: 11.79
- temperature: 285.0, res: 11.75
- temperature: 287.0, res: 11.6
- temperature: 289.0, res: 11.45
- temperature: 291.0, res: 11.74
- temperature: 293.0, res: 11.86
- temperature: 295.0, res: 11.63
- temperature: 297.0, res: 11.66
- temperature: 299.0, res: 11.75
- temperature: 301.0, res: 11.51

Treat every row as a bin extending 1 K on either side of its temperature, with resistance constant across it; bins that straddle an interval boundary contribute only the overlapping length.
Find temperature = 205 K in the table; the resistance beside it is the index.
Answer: 12.17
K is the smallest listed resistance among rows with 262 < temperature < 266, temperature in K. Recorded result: 11.68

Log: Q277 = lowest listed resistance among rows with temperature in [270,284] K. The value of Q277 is 11.71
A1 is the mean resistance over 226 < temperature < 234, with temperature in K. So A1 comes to 11.5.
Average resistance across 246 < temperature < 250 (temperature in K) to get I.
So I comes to 11.8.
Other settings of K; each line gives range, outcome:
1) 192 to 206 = 12.17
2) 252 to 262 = 11.77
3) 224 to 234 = 11.26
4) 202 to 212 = 11.57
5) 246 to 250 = 11.82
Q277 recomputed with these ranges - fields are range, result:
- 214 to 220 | 11.32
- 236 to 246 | 11.53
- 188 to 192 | 12.75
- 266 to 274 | 11.79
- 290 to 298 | 11.63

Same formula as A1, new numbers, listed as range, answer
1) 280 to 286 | 11.8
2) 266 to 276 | 11.9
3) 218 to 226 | 11.4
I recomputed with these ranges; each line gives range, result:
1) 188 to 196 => 13.6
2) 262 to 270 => 11.8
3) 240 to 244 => 11.6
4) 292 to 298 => 11.7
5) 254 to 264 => 11.9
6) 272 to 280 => 11.9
